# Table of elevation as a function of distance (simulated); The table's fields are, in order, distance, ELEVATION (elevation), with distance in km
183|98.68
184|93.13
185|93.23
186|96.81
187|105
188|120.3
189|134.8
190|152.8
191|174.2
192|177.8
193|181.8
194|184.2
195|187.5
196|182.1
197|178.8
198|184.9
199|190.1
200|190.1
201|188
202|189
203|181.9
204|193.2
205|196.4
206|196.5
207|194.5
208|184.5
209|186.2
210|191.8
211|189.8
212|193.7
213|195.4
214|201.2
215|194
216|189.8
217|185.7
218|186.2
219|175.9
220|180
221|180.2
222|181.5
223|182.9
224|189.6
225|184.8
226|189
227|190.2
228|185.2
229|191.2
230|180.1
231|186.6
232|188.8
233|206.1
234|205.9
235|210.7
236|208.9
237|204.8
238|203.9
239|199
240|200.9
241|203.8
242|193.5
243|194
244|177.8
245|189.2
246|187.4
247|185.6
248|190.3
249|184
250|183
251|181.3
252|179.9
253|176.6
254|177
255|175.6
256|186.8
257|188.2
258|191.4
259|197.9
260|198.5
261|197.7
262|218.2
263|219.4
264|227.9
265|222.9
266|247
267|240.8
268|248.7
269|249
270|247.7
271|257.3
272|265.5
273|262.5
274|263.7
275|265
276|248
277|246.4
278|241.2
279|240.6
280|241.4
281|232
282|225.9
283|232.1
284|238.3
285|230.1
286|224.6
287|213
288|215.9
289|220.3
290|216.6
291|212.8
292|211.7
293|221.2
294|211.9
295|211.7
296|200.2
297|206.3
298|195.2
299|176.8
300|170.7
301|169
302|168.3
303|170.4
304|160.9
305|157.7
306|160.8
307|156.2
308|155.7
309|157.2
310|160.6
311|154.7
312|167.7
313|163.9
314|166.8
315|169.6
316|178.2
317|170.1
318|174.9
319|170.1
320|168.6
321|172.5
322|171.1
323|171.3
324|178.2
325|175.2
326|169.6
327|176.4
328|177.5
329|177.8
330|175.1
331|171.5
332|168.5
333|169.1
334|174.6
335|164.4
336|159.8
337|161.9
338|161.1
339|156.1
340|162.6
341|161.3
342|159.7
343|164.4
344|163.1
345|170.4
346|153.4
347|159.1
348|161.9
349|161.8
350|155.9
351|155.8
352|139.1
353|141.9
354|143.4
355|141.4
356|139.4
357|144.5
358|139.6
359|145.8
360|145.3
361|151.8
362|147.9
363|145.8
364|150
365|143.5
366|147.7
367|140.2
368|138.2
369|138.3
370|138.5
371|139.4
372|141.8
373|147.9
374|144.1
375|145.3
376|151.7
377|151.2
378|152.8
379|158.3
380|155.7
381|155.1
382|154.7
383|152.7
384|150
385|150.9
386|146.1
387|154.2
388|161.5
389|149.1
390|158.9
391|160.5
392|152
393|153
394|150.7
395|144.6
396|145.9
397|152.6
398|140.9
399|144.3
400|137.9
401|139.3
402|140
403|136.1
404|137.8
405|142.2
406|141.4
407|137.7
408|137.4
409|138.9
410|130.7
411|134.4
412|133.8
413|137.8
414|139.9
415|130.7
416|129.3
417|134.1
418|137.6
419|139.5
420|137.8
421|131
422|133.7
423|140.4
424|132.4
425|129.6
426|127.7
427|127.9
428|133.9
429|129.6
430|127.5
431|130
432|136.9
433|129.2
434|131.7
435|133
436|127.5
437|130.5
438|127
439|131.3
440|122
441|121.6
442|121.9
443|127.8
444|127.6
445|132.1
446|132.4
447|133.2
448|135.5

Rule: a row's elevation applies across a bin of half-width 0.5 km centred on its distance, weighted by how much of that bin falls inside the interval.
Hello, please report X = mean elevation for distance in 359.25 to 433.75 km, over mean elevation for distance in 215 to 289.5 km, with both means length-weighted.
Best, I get 0.7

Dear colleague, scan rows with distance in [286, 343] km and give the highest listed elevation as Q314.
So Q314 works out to 224.6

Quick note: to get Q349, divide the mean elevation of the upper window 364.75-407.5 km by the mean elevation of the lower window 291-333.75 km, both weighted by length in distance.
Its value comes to 0.8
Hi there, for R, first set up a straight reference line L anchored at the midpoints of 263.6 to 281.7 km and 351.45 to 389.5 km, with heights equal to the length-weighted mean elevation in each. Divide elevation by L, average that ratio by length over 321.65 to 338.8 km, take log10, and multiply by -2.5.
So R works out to 0.11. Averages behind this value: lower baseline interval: 247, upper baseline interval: 147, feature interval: 171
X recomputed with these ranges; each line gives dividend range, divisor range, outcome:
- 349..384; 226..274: 0.72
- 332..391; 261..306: 0.69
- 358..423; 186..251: 0.78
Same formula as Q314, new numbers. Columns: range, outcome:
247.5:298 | 265.5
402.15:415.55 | 142.2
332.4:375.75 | 174.6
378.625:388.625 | 161.5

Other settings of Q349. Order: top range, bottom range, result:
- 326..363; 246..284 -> 0.72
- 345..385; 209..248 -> 0.77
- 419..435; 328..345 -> 0.80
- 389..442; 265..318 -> 0.66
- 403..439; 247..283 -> 0.61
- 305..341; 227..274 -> 0.82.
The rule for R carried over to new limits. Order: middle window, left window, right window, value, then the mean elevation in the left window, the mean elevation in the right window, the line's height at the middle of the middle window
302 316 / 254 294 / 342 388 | 0.21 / 227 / 150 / 197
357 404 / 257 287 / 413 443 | 0.10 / 234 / 131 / 163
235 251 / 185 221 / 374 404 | -0.14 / 177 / 150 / 171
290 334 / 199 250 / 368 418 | -0.06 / 191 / 145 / 167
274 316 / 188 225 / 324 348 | -0.16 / 184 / 167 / 172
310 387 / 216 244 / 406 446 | -0.01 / 192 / 132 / 156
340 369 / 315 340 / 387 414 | 0.07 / 170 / 144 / 161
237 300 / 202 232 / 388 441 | -0.22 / 188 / 137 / 175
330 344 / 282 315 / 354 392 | 0.03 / 190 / 148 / 168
